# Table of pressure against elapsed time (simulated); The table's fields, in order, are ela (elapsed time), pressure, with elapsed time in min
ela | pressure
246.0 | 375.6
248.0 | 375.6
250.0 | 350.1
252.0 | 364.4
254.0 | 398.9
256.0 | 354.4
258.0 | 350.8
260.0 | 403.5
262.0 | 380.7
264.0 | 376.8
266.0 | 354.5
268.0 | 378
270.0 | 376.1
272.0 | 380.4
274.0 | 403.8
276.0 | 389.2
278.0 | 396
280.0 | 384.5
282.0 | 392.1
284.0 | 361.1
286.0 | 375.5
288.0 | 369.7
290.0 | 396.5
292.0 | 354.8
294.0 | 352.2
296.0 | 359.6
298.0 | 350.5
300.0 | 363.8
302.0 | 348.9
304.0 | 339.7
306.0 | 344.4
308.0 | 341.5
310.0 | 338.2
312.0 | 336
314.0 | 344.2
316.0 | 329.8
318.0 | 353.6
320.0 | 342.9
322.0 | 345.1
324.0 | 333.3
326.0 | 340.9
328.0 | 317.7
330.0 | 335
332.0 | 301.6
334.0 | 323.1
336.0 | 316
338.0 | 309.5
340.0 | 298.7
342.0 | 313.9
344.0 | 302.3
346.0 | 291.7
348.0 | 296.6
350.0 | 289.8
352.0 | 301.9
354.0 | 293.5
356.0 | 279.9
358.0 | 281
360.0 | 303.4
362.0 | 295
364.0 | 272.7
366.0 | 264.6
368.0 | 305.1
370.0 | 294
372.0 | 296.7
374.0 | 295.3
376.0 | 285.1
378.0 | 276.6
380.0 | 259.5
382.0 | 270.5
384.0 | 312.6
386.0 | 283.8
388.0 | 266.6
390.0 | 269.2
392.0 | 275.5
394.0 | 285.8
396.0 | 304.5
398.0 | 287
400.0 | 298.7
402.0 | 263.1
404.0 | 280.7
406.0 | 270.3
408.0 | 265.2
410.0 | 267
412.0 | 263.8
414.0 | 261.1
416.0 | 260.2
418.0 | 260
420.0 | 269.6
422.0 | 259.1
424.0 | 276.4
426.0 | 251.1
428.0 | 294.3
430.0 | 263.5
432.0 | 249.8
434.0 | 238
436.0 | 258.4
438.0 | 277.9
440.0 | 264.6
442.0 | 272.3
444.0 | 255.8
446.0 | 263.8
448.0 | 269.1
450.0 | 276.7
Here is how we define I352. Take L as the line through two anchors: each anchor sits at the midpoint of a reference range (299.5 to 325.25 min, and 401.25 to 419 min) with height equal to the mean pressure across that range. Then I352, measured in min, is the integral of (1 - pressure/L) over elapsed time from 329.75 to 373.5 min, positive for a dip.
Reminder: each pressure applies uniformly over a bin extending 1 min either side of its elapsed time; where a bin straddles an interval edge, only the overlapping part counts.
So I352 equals 2.0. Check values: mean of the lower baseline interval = 343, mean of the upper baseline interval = 266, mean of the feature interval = 298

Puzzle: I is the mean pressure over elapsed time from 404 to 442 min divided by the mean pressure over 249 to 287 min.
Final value 0.7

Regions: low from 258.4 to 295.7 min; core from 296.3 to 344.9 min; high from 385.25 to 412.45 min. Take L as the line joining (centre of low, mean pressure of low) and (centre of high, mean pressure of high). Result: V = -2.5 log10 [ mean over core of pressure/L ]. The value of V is 0.03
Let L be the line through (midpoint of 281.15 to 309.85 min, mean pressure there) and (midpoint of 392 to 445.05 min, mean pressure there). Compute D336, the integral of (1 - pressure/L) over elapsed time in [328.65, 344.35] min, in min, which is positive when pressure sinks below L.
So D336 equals 0.79 min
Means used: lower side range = 360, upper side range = 269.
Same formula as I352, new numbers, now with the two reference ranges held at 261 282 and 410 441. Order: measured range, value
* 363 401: 1.6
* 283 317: 0.7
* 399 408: 0.1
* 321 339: 0.7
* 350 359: 0.8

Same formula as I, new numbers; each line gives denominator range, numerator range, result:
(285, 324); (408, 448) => 0.75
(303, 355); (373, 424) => 0.86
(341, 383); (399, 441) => 0.92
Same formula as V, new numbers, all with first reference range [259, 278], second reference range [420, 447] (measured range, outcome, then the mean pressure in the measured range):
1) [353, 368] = 0.11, 286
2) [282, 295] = 0.00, 370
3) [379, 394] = 0.08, 277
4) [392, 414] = 0.03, 278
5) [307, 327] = 0.02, 341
